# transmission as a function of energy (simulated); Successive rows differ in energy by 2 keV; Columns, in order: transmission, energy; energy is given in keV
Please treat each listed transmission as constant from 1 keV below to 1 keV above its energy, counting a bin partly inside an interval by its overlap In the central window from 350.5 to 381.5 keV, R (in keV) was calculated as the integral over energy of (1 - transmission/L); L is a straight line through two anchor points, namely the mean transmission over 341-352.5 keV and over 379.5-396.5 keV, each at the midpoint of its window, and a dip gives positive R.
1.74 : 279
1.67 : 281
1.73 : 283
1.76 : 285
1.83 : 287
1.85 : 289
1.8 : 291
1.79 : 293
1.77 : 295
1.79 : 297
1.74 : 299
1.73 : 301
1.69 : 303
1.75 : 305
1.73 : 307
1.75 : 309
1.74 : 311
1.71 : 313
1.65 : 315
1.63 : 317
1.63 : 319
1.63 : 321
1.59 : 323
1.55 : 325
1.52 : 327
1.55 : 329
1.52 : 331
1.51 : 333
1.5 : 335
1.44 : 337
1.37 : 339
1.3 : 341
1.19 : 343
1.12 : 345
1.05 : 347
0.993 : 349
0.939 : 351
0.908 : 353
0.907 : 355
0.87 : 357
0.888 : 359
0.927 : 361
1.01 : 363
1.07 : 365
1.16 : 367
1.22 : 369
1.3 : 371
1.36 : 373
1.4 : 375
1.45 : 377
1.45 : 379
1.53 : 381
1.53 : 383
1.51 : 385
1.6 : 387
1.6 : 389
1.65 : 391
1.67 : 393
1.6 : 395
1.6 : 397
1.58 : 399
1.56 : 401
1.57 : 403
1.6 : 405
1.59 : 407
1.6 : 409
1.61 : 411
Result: 4.1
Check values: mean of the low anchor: 1.07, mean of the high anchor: 1.58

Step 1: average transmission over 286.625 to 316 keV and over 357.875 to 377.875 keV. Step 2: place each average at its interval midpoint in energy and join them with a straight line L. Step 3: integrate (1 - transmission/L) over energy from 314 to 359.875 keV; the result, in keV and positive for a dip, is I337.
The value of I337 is 4.5 keV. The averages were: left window 1.75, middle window 1.32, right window 1.17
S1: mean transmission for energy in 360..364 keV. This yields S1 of 0.969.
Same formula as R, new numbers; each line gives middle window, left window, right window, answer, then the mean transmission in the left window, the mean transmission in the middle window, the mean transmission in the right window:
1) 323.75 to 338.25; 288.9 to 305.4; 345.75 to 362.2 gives -2.75 keV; 1.76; 1.51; 0.939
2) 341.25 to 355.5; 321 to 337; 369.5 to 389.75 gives 4.48 keV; 1.53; 1.03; 1.47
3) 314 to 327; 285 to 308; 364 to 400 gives 0.59 keV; 1.77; 1.61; 1.46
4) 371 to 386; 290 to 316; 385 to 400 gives 1.63 keV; 1.74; 1.45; 1.61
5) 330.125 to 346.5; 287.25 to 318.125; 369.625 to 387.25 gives 2.53 keV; 1.74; 1.36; 1.45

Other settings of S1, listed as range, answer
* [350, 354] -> 0.923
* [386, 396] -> 1.62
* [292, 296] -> 1.78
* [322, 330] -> 1.55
